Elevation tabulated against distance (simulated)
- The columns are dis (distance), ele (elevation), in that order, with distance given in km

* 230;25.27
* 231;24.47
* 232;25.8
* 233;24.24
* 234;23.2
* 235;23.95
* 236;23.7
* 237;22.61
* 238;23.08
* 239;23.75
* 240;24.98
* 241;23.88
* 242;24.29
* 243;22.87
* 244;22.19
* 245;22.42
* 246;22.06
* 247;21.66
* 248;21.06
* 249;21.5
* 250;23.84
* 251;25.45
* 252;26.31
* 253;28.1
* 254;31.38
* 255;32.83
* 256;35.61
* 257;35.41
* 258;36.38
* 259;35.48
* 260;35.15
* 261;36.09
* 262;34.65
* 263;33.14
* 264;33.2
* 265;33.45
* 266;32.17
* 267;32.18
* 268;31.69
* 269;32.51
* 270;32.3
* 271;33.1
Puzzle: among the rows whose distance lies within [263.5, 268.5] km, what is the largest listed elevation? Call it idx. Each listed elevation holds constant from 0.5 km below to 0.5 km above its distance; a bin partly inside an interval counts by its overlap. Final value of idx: 33.45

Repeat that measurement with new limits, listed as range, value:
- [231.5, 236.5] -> 25.8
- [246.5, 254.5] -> 31.38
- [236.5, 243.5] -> 24.98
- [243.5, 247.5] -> 22.42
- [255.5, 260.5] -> 36.38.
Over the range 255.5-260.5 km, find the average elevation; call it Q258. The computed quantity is 35.6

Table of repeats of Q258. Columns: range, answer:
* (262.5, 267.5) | 32.8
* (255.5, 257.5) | 35.5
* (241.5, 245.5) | 22.9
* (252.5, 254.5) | 29.7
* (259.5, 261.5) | 35.6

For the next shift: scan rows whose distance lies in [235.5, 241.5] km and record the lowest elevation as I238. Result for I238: 22.61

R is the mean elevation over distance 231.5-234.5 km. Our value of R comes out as 24.4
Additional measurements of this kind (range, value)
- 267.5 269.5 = 32.1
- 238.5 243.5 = 24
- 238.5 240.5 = 24.4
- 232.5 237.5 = 23.5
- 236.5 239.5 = 23.1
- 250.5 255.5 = 28.8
